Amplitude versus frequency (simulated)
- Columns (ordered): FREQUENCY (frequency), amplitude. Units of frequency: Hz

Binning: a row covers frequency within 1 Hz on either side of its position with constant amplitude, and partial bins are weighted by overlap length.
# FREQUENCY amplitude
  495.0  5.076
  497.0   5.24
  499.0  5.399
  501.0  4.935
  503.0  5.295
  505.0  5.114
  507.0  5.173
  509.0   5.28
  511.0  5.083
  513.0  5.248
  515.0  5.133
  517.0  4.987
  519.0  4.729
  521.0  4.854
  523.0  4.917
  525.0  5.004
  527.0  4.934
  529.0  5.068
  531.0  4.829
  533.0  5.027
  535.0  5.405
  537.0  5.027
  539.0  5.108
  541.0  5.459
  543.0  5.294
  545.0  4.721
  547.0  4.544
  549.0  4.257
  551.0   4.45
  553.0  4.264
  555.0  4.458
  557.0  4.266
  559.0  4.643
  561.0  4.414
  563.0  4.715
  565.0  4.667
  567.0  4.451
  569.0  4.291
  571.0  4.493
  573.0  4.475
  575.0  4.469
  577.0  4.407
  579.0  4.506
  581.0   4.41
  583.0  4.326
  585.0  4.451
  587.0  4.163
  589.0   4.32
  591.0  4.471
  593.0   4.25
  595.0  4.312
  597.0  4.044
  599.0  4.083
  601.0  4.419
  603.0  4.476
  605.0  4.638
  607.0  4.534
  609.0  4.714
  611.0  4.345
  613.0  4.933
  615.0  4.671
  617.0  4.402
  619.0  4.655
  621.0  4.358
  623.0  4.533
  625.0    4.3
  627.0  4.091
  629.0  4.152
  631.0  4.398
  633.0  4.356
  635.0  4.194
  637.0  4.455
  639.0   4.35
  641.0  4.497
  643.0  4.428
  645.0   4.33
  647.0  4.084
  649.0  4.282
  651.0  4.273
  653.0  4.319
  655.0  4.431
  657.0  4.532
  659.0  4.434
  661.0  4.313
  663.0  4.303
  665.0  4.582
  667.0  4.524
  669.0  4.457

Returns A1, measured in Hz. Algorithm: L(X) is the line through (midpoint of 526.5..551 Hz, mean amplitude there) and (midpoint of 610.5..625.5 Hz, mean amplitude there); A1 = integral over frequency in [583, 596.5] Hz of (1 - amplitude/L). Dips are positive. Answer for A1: 1.1 Hz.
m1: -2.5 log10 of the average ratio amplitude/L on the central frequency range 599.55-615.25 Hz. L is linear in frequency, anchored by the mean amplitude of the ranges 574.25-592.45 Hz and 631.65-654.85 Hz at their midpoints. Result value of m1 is -0.05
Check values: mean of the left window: 4.39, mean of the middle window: 4.57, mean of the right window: 4.33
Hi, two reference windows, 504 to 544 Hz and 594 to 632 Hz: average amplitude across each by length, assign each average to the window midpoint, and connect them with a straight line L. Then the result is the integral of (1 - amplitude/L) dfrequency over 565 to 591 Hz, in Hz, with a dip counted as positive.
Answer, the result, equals 1.5 Hz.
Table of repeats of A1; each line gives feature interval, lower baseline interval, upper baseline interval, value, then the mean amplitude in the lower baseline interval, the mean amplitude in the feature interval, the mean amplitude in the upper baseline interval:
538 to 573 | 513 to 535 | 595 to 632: 1.28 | 4.98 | 4.61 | 4.43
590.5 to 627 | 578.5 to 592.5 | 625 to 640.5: -0.93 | 4.37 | 4.44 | 4.29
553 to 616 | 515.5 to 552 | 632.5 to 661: 3.02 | 4.93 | 4.44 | 4.35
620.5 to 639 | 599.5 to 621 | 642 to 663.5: 0.59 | 4.56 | 4.32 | 4.34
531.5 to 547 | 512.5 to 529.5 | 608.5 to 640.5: -0.70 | 4.98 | 5.1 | 4.43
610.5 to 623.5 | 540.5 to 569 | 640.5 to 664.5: -0.37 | 4.59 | 4.57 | 4.35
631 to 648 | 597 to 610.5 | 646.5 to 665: 0.15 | 4.44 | 4.34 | 4.35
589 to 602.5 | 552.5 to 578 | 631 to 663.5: 0.45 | 4.47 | 4.28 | 4.35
